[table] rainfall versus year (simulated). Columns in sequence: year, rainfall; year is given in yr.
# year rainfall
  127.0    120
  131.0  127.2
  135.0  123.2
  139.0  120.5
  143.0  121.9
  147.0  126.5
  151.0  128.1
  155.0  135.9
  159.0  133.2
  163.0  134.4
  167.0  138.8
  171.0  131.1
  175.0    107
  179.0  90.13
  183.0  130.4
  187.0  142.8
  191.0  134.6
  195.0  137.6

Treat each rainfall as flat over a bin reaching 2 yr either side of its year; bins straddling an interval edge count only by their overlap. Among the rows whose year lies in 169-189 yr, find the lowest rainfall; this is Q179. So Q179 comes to 90.13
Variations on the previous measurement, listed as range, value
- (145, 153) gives 126.5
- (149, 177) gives 107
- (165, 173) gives 131.1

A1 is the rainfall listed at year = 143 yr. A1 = 121.9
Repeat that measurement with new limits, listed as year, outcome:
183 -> 130.4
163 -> 134.4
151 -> 128.1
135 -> 123.2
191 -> 134.6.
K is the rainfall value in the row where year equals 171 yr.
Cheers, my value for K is 131.1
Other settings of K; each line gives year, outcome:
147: 126.5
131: 127.2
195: 137.6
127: 120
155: 135.9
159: 133.2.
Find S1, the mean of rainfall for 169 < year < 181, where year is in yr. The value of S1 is 109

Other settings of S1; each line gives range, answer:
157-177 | 129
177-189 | 121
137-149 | 123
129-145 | 123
